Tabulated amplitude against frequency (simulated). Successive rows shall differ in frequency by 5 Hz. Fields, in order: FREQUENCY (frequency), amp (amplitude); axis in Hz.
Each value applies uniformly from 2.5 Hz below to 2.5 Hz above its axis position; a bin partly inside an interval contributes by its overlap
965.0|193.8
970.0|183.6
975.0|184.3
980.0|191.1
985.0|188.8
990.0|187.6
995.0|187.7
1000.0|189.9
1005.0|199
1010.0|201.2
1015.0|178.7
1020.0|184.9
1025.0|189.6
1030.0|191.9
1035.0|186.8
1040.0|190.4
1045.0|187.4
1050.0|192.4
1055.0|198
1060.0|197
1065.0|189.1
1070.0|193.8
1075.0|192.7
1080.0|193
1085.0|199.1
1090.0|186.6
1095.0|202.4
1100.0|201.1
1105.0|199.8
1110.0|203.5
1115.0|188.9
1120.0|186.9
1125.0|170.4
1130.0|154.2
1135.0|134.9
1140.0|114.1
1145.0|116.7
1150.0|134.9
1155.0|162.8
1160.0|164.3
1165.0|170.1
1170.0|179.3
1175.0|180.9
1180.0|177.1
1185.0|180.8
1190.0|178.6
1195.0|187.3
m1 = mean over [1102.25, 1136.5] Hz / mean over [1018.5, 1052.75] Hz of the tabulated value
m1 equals 0.94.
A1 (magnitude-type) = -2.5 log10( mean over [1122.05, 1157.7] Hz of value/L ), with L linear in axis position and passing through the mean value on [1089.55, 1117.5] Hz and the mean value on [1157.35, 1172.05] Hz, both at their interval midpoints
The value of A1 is 0.27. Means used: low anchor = 198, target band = 142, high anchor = 171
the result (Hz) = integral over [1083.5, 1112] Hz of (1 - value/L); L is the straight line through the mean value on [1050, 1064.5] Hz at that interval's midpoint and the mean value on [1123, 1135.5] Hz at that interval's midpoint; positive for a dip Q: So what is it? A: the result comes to -4.3 Hz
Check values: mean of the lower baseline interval 195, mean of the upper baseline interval 155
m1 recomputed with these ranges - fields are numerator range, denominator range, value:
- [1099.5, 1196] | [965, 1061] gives 0.89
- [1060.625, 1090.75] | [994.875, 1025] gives 1.01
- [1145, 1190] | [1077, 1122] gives 0.85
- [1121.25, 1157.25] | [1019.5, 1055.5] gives 0.75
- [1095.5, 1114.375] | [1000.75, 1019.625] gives 1.04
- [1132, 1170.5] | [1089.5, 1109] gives 0.73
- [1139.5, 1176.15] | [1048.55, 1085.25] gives 0.79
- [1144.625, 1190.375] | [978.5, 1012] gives 0.86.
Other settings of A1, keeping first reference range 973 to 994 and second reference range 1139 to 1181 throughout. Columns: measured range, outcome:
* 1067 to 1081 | -0.13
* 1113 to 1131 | -0.09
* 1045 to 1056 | -0.10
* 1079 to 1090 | -0.15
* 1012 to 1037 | -0.04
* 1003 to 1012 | -0.09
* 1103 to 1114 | -0.21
